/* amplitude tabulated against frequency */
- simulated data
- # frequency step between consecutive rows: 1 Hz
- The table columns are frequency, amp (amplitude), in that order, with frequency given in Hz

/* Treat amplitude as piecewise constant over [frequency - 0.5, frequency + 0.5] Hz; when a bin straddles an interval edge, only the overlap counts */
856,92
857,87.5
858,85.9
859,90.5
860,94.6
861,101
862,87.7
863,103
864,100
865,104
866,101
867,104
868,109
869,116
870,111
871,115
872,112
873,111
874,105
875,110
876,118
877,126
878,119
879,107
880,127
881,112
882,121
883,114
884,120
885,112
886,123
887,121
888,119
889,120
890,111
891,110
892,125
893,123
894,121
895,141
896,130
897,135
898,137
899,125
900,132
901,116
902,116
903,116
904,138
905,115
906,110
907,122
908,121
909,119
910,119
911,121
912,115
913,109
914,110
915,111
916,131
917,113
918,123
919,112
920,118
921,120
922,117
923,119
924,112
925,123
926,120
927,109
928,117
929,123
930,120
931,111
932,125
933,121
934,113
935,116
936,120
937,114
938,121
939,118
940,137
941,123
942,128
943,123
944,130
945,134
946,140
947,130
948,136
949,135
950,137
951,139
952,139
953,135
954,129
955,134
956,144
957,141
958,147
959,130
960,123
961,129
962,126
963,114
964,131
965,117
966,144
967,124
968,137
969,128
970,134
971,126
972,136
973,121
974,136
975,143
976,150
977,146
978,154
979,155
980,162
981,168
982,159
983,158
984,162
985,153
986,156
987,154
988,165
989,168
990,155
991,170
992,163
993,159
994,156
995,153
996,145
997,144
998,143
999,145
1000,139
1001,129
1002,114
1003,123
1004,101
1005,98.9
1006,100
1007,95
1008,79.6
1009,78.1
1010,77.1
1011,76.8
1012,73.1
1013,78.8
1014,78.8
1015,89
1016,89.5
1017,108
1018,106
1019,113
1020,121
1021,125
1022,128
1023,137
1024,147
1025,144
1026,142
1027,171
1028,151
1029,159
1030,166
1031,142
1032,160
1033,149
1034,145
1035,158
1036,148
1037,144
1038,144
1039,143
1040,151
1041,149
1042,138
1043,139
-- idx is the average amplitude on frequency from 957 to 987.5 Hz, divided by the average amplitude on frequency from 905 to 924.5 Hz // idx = 1.2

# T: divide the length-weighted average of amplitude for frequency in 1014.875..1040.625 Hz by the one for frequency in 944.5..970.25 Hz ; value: 1.0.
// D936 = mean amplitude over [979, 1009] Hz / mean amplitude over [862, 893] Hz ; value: 1.2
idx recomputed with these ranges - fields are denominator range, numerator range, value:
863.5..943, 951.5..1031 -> 1.12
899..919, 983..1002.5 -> 1.27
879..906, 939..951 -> 1.08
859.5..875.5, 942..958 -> 1.28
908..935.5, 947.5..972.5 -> 1.13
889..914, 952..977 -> 1.09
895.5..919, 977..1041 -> 1.11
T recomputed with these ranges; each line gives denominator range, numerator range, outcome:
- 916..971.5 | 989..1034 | 1.00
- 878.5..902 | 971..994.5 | 1.26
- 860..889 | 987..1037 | 1.16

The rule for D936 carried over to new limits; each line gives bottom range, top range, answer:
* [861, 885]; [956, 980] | 1.22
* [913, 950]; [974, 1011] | 1.14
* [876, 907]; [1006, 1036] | 0.99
